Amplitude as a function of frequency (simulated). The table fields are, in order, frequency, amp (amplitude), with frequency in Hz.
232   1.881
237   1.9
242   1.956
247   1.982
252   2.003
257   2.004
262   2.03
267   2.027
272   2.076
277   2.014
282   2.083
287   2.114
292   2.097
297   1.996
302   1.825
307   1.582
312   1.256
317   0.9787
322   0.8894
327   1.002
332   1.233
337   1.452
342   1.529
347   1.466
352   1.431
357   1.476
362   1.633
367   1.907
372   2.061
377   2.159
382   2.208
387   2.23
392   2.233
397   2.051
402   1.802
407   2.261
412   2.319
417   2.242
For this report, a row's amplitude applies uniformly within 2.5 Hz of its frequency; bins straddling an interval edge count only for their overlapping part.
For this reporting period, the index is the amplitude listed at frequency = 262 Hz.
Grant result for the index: 2.03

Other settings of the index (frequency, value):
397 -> 2.051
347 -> 1.466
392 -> 2.233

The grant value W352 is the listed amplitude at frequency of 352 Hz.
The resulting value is 1.431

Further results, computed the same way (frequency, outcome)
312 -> 1.256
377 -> 2.159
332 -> 1.233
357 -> 1.476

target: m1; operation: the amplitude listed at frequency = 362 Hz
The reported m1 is 1.633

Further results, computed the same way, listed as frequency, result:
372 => 2.061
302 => 1.825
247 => 1.982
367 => 1.907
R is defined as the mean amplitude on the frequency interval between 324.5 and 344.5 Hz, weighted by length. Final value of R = 1.3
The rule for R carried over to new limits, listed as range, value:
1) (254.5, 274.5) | 2.03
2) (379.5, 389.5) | 2.22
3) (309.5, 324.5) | 1.04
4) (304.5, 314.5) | 1.42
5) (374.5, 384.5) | 2.18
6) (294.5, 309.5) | 1.8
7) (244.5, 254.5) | 1.99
